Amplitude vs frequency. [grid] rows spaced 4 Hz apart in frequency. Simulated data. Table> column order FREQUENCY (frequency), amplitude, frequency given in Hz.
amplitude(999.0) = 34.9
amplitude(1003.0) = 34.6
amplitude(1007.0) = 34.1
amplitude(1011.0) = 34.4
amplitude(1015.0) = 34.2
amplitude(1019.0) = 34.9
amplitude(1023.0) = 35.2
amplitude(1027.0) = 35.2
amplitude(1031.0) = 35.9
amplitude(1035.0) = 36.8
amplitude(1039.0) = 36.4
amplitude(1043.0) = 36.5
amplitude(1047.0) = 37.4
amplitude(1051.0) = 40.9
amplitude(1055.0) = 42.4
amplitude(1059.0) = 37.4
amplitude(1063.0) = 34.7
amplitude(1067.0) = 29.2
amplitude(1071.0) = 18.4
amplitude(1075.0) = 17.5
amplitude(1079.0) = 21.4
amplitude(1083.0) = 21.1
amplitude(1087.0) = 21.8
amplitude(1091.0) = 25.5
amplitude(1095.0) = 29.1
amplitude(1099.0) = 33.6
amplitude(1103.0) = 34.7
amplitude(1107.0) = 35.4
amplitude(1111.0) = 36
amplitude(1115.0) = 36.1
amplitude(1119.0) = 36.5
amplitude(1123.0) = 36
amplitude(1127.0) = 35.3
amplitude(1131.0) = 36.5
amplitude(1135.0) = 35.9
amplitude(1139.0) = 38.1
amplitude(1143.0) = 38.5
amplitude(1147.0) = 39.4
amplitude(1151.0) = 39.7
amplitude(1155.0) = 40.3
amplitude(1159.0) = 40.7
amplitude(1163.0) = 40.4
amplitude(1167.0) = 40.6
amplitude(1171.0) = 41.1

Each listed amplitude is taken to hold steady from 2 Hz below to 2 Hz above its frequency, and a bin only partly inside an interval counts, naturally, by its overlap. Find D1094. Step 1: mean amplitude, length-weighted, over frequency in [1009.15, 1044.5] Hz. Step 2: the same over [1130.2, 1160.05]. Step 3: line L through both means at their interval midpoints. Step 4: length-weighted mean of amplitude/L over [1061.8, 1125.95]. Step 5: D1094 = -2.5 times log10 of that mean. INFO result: 0.27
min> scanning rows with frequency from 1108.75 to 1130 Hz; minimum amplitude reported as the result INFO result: 35.3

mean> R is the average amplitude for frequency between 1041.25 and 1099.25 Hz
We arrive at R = 29.6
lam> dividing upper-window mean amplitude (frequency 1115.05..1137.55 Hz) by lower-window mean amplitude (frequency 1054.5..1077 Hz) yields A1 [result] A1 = 1.24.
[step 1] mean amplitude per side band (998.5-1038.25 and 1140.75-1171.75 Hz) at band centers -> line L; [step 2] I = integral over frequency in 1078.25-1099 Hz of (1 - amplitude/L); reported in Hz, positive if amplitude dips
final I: 7.0 Hz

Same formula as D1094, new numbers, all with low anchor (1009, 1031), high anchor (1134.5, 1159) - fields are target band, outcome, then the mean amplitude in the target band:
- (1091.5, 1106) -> 0.17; 31.9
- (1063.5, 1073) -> 0.39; 25.5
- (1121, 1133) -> 0.07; 35.9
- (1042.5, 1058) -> -0.10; 39.4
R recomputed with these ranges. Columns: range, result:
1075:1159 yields 33.3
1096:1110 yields 34.3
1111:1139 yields 36.2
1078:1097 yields 23.9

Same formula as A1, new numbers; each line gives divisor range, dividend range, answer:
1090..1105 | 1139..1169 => 1.28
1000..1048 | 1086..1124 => 0.92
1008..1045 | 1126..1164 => 1.09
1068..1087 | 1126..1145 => 1.82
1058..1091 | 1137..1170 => 1.60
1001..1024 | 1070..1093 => 0.61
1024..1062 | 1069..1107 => 0.68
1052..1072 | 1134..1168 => 1.17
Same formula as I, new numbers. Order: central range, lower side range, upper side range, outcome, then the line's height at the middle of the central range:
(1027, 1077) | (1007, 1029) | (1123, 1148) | 2.4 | 35.4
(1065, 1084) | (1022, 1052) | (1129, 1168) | 8.1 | 37.5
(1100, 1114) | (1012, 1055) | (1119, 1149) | 0.6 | 36.9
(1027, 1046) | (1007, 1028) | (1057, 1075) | -2.4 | 32.3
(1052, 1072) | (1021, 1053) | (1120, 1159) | 1.9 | 37.1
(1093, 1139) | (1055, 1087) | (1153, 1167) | -2.2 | 33.6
